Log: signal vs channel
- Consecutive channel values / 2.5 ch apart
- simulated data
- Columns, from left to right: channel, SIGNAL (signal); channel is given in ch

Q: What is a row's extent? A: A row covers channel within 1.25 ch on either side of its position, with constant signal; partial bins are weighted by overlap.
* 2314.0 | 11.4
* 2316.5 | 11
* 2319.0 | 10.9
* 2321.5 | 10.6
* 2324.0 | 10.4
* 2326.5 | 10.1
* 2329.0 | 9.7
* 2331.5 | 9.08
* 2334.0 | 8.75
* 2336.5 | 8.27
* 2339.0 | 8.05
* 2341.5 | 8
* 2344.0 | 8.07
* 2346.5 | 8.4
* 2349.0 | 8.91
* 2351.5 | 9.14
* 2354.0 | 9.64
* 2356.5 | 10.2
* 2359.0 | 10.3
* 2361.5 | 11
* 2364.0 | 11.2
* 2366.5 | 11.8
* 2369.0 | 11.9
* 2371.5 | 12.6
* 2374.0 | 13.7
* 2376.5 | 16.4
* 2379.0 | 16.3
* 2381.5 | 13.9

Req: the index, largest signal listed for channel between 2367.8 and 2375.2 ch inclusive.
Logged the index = 13.7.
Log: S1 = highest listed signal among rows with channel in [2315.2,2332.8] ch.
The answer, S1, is 11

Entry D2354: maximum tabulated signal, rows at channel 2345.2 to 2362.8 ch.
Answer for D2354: 11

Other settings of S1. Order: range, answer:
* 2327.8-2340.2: 9.7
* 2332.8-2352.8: 9.14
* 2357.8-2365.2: 11.2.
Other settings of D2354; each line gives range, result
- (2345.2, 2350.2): 8.91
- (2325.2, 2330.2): 10.1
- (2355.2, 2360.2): 10.3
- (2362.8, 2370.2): 11.9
